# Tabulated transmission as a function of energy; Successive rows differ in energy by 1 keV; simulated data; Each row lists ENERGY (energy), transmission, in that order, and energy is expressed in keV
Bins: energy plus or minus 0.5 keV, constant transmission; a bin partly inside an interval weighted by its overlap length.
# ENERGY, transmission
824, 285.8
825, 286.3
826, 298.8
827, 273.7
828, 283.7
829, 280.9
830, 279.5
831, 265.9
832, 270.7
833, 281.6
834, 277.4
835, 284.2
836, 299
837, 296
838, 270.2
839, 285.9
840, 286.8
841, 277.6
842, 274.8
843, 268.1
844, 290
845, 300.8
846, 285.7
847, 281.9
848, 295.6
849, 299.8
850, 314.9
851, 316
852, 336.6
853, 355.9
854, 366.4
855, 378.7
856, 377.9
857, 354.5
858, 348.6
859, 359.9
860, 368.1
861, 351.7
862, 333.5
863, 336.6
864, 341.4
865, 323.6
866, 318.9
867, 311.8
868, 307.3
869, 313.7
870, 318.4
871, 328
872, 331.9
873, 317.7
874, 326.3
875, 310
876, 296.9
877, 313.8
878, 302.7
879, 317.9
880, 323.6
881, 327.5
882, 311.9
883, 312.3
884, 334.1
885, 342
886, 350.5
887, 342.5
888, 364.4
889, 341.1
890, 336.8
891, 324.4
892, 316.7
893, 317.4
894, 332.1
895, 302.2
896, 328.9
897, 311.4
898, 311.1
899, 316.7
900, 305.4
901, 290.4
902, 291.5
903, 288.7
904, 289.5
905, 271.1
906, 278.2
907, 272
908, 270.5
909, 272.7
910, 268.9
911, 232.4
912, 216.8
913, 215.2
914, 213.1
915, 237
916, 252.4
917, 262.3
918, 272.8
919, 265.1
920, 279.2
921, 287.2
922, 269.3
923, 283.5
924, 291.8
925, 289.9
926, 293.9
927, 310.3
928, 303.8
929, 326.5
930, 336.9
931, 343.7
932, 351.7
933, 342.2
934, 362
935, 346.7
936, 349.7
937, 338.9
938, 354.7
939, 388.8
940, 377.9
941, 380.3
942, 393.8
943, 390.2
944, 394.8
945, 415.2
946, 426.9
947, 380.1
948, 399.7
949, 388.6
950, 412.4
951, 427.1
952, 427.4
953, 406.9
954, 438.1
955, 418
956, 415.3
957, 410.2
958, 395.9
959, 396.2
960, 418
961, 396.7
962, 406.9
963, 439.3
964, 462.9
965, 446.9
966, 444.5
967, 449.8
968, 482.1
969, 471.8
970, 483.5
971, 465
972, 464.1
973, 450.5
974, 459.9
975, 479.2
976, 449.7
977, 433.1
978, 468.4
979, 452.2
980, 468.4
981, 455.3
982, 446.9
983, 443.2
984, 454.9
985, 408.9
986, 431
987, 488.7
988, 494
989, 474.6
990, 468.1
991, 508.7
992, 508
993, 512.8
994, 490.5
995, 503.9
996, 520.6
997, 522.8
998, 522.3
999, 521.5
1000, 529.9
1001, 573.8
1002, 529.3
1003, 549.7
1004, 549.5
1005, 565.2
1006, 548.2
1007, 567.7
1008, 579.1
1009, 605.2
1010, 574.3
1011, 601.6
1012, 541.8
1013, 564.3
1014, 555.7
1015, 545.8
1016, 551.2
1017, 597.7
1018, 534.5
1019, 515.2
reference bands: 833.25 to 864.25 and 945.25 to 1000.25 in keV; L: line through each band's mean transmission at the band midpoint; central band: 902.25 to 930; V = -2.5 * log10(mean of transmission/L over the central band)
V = 0.39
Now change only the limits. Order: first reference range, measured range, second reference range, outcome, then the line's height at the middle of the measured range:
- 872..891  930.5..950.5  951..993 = 0.08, 406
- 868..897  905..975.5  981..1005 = 0.16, 415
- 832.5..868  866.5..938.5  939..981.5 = 0.20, 370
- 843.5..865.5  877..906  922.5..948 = 0.08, 341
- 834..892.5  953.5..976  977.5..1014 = 0.07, 468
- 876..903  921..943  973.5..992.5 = 0.15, 385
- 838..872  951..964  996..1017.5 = 0.15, 480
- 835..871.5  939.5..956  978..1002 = 0.08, 435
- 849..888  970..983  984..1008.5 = 0.06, 486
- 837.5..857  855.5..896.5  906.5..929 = -0.13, 293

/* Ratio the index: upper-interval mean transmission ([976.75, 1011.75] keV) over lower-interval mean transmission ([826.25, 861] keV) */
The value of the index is 1.66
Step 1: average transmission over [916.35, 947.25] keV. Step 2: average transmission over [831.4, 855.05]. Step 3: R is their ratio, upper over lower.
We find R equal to 1.12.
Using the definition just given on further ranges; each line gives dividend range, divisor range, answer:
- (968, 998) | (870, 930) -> 1.58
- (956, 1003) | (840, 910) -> 1.47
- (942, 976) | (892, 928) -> 1.53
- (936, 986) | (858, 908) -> 1.33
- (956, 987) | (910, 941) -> 1.48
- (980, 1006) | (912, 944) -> 1.60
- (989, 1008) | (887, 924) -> 1.84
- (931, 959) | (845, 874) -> 1.18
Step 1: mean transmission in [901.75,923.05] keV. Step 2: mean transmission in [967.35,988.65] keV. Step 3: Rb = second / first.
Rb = 1.8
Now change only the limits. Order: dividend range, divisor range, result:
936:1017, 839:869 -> 1.45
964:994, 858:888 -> 1.42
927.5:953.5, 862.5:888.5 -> 1.16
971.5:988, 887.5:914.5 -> 1.56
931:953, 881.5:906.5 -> 1.21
